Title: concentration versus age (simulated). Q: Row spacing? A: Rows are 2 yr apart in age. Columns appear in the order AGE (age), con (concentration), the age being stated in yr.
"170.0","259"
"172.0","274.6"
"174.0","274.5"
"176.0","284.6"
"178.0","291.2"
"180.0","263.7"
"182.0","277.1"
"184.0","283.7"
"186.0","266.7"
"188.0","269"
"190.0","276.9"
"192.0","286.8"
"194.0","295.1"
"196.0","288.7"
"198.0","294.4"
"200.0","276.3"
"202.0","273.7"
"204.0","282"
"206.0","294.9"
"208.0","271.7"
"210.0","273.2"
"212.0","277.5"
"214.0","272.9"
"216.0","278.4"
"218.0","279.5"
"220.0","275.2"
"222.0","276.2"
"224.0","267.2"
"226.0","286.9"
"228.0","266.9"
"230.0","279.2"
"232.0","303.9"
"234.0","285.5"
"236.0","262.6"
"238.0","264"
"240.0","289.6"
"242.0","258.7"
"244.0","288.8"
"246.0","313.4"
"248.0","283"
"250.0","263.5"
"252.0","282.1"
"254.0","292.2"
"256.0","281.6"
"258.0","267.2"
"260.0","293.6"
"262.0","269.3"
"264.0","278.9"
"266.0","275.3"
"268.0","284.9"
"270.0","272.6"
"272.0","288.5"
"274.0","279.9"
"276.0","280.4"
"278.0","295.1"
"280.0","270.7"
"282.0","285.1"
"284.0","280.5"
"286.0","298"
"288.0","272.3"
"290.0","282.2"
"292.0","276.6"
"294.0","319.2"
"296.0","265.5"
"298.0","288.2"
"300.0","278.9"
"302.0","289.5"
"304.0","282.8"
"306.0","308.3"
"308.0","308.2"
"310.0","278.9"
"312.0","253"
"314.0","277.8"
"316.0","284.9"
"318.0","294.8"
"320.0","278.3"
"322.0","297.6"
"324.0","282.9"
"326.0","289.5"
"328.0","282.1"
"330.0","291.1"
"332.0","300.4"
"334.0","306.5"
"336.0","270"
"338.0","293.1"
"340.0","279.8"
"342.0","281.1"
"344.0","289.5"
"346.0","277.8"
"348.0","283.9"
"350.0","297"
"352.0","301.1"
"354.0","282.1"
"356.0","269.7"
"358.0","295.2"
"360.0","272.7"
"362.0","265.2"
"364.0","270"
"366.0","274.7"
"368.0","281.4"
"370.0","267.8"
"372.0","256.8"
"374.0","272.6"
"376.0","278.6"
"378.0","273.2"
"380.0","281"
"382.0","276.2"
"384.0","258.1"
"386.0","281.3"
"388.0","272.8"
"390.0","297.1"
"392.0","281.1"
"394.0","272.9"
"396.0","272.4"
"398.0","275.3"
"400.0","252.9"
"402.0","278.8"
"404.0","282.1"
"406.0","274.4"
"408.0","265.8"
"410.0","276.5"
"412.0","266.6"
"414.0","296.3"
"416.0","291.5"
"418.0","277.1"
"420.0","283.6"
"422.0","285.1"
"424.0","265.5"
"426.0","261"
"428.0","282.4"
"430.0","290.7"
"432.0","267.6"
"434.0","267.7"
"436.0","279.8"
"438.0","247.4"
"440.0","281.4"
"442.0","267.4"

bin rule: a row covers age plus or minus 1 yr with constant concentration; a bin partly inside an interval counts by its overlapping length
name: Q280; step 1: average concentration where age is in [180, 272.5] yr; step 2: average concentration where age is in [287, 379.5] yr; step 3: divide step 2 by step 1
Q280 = 1.01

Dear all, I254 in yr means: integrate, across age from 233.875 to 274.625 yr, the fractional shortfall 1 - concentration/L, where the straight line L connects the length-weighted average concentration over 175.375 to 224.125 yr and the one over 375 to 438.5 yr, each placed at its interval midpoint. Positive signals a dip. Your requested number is -0.2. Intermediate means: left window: 279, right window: 276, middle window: 280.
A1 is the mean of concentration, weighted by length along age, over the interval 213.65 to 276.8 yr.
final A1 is 279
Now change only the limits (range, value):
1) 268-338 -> 286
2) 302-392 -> 282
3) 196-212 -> 281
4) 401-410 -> 275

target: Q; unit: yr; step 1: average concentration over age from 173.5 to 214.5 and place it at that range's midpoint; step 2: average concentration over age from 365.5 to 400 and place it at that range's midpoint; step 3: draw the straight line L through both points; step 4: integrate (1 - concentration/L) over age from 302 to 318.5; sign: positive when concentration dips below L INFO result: -0.6 yr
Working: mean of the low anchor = 280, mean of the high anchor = 274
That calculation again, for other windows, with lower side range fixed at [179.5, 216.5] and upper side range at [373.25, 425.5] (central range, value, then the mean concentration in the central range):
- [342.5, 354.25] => -0.49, 289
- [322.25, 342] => -0.78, 288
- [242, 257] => -0.32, 285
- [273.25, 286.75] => -0.29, 284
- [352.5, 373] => 0.20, 274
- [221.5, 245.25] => 0.08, 278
